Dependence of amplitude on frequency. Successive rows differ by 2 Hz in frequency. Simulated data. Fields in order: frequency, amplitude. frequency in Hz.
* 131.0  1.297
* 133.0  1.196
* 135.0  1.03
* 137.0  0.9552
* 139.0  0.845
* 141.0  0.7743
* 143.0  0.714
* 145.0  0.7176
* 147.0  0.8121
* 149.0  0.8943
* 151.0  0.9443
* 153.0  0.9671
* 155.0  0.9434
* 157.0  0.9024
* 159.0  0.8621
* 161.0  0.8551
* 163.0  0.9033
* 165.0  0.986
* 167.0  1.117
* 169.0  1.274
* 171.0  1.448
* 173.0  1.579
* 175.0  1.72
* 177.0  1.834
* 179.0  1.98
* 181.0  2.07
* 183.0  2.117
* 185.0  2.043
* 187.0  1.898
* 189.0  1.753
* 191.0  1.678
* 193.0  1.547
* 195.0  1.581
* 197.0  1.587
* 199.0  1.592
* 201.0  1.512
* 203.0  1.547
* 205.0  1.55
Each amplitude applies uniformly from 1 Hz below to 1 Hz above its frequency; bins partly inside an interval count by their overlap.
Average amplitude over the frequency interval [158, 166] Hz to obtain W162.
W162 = 0.902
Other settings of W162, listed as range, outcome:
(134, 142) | 0.901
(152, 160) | 0.919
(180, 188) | 2.03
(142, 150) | 0.784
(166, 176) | 1.43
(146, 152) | 0.884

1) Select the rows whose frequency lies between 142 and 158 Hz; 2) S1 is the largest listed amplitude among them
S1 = 0.9671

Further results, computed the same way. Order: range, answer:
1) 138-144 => 0.845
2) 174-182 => 2.07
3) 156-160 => 0.9024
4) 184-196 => 2.043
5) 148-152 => 0.9443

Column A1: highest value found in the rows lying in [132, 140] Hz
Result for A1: 1.196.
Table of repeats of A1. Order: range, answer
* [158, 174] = 1.579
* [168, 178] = 1.834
